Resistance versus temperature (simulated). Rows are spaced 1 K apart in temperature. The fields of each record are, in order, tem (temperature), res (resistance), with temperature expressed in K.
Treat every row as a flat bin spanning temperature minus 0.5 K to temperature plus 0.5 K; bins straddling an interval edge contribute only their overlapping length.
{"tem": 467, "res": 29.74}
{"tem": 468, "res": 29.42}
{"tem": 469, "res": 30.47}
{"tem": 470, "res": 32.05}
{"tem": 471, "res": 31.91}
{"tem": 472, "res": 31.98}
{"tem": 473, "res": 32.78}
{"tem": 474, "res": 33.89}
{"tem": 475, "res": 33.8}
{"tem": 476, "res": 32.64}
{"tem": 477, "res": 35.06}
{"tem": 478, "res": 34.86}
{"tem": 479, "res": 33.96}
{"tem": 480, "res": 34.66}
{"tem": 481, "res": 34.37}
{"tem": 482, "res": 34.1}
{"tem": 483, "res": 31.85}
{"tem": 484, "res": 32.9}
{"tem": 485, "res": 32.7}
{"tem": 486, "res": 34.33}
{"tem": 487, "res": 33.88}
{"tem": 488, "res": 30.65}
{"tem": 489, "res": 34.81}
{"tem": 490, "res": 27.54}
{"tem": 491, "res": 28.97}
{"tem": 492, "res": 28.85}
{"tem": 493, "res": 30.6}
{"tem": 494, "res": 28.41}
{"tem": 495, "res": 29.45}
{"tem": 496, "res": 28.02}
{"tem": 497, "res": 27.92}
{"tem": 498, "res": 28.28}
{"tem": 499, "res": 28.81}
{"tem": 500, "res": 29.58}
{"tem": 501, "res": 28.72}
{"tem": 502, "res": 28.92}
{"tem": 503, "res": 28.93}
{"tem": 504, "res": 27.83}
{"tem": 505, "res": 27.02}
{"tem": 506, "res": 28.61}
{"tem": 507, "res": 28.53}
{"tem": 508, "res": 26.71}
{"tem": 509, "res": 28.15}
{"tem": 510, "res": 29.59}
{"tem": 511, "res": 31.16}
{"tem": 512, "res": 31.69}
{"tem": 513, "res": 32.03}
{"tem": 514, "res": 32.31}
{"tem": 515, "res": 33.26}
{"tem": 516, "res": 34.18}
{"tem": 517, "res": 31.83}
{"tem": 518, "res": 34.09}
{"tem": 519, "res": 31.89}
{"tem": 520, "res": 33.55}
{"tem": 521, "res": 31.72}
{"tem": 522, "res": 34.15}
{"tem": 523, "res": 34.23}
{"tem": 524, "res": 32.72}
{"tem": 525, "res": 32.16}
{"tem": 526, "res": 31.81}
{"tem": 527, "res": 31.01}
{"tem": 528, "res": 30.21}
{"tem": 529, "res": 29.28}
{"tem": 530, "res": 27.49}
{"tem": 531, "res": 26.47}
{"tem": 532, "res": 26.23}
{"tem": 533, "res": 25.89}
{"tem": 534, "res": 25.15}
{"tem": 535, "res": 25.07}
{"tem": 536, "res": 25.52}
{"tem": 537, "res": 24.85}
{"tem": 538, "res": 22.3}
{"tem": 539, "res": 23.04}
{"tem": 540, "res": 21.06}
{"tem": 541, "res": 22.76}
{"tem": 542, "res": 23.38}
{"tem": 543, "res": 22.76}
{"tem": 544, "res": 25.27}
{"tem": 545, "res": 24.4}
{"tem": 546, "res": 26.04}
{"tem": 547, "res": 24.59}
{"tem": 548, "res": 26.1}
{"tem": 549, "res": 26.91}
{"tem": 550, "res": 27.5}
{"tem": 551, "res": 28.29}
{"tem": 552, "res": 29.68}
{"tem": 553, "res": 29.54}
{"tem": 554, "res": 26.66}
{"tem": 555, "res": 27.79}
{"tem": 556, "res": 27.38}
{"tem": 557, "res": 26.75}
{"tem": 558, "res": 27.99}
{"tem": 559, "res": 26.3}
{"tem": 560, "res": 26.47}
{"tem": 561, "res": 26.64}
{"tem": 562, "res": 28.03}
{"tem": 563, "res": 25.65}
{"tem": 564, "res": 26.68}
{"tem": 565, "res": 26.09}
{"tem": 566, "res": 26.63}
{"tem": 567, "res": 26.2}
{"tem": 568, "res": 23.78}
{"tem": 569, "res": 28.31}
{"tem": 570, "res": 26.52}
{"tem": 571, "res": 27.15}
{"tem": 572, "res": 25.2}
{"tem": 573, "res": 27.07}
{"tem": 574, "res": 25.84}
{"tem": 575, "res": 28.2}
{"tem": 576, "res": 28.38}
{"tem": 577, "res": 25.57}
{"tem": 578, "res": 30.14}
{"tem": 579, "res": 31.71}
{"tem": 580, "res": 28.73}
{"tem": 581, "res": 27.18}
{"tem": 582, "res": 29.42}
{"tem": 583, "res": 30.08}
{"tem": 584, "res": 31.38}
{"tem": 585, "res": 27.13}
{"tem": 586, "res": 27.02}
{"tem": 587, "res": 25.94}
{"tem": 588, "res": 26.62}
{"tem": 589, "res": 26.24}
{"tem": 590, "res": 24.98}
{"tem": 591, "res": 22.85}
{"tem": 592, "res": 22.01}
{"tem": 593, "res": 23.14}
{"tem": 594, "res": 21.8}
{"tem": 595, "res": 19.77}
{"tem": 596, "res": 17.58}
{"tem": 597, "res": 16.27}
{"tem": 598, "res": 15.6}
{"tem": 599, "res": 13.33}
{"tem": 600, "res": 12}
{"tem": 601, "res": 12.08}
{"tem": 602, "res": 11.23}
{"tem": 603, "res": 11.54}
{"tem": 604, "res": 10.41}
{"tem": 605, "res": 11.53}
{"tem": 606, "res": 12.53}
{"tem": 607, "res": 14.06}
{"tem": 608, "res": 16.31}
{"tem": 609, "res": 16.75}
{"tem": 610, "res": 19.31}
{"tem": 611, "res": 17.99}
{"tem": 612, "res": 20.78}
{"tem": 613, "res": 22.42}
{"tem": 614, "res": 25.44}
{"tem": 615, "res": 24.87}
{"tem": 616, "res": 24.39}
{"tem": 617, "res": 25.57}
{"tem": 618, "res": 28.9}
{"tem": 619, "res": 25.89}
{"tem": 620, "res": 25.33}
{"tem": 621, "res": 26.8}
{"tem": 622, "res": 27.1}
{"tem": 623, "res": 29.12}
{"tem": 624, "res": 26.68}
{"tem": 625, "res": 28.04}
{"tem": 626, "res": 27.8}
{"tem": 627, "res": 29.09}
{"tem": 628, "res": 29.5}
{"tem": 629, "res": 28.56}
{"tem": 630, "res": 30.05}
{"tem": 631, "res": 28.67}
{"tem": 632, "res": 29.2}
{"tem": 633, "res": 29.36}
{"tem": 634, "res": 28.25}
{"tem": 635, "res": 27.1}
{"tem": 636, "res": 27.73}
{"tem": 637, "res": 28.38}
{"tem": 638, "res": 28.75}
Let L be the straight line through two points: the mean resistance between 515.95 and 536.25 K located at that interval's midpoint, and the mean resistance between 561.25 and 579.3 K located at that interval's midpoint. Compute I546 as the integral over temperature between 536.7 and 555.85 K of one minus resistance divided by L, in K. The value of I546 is 2.2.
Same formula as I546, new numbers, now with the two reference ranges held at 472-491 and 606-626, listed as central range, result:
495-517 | 1.20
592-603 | 3.73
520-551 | 2.22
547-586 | -0.85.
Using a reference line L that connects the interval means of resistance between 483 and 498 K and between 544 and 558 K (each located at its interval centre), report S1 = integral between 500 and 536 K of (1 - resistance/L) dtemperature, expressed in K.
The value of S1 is -1.3 K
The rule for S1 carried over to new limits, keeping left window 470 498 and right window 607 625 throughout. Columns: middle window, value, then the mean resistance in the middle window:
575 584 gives -1.1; 29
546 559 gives 0.1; 27.3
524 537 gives 0.4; 28.1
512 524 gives -1.3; 33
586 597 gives 1.0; 23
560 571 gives 0.1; 26.5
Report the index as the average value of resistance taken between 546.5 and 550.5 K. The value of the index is 26.3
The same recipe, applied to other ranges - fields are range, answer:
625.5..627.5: 28.4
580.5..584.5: 29.5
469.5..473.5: 32.2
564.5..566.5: 26.4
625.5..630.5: 29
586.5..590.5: 25.9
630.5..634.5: 28.9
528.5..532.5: 27.4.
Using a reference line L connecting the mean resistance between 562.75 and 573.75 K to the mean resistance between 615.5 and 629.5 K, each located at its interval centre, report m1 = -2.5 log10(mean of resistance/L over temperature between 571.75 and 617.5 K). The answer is 0.217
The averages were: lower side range 26.3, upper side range 27.3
